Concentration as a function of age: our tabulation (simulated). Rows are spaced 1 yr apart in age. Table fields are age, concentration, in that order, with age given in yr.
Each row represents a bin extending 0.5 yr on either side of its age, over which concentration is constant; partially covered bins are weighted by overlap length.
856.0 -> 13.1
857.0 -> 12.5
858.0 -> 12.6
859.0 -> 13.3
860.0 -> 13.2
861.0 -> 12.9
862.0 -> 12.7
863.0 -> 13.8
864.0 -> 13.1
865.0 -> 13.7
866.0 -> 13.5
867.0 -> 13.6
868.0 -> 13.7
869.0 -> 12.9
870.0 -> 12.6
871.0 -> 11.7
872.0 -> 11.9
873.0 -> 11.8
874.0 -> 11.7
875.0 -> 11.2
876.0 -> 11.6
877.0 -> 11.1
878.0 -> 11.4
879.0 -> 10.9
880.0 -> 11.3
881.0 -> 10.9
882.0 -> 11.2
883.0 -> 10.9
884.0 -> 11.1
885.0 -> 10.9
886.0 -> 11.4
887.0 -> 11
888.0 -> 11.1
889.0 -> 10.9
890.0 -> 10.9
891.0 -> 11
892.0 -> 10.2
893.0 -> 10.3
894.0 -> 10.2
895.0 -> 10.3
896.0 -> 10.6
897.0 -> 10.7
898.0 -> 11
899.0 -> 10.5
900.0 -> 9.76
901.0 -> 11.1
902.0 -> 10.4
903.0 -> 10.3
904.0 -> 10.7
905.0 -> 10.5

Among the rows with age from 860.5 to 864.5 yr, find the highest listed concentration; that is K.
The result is 13.8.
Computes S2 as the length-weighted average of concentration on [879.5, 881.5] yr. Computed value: 11.1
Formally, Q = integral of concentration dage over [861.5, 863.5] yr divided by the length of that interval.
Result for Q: 13.2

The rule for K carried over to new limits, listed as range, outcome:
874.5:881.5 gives 11.6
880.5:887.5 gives 11.4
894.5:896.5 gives 10.6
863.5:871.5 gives 13.7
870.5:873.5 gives 11.9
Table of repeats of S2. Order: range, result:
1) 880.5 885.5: 11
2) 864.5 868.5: 13.6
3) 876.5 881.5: 11.1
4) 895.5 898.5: 10.8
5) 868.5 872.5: 12.3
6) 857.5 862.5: 12.9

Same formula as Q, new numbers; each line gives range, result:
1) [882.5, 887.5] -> 11.1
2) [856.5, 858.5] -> 12.6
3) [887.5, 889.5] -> 11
